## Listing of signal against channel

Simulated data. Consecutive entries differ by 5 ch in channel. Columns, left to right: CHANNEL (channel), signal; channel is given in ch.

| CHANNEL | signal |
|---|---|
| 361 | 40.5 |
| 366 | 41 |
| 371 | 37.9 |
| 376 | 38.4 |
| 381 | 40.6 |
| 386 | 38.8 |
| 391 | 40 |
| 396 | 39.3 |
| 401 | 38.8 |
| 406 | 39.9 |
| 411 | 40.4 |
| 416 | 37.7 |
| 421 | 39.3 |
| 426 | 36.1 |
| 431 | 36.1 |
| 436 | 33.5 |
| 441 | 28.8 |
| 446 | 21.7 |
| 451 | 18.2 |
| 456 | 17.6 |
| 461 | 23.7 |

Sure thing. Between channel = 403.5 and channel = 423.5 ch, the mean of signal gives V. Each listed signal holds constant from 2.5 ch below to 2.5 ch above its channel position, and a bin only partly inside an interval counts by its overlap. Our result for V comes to 39.3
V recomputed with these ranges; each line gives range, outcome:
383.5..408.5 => 39.4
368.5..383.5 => 39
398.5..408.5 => 39.4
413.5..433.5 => 37.3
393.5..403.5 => 39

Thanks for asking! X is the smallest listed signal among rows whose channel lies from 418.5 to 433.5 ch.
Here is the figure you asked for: 36.1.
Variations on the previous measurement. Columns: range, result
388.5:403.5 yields 38.8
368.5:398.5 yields 37.9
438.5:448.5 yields 21.7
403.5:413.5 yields 39.9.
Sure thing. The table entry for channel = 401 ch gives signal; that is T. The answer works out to 38.8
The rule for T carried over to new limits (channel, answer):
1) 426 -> 36.1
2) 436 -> 33.5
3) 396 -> 39.3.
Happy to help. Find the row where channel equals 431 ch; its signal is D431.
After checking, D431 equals 36.1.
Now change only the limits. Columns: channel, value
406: 39.9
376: 38.4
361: 40.5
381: 40.6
